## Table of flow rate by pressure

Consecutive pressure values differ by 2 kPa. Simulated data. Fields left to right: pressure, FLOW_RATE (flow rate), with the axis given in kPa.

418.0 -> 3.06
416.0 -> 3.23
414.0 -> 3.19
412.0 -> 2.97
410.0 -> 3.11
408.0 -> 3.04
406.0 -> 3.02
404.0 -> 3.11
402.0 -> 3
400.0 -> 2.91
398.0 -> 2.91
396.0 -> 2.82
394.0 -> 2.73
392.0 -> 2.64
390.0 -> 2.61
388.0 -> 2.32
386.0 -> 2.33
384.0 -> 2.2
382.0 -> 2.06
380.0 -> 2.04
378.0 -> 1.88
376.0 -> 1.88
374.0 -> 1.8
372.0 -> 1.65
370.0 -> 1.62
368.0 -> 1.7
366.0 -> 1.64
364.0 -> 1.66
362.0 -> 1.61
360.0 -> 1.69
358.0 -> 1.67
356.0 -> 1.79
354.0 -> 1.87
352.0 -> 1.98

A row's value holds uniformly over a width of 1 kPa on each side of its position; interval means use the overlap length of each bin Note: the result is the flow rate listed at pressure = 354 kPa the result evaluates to 1.87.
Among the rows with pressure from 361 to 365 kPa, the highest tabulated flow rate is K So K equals 1.66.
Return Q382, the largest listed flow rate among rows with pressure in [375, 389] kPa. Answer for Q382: 2.33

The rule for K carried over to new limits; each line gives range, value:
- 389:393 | 2.64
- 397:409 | 3.11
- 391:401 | 2.91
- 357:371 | 1.7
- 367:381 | 2.04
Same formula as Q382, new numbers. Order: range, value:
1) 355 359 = 1.79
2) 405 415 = 3.19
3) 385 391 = 2.61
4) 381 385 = 2.2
